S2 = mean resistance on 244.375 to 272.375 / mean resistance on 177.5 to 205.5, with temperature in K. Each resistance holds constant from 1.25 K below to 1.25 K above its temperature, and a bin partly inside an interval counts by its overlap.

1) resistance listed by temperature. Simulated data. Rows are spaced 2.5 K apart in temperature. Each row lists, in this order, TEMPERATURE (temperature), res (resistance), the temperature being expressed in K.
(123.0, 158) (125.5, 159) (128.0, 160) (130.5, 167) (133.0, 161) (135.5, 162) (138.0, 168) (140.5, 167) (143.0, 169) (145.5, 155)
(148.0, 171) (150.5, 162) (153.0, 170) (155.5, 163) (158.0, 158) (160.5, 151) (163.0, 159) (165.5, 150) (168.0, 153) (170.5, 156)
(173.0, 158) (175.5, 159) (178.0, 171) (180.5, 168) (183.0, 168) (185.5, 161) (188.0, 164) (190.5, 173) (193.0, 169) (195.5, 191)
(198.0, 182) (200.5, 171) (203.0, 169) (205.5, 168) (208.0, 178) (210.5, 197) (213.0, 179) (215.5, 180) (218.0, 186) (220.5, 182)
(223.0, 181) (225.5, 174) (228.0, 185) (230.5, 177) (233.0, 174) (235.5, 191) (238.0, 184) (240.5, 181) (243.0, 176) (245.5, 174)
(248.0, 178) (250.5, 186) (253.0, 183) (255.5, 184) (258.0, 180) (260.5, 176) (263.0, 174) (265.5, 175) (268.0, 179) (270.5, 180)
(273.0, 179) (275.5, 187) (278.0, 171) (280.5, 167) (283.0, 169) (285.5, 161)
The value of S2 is 1.04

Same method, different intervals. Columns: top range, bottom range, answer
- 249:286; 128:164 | 1.09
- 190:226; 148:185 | 1.11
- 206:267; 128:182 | 1.12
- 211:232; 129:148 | 1.10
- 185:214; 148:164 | 1.09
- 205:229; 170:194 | 1.10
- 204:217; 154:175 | 1.15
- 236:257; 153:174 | 1.15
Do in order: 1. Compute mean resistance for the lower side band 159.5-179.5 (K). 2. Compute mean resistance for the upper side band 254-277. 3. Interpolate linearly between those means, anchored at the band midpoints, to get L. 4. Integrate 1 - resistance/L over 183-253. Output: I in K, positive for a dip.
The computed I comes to -4.03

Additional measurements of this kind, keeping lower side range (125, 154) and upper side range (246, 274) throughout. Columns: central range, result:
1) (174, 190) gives 0.40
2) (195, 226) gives -1.17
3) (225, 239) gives -0.42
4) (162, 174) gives 0.92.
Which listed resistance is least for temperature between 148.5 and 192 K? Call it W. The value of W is 150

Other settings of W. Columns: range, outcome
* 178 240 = 161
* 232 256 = 174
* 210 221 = 179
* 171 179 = 158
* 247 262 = 176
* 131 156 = 155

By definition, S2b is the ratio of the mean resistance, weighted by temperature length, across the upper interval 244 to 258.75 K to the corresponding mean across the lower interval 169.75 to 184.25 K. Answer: 1.11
